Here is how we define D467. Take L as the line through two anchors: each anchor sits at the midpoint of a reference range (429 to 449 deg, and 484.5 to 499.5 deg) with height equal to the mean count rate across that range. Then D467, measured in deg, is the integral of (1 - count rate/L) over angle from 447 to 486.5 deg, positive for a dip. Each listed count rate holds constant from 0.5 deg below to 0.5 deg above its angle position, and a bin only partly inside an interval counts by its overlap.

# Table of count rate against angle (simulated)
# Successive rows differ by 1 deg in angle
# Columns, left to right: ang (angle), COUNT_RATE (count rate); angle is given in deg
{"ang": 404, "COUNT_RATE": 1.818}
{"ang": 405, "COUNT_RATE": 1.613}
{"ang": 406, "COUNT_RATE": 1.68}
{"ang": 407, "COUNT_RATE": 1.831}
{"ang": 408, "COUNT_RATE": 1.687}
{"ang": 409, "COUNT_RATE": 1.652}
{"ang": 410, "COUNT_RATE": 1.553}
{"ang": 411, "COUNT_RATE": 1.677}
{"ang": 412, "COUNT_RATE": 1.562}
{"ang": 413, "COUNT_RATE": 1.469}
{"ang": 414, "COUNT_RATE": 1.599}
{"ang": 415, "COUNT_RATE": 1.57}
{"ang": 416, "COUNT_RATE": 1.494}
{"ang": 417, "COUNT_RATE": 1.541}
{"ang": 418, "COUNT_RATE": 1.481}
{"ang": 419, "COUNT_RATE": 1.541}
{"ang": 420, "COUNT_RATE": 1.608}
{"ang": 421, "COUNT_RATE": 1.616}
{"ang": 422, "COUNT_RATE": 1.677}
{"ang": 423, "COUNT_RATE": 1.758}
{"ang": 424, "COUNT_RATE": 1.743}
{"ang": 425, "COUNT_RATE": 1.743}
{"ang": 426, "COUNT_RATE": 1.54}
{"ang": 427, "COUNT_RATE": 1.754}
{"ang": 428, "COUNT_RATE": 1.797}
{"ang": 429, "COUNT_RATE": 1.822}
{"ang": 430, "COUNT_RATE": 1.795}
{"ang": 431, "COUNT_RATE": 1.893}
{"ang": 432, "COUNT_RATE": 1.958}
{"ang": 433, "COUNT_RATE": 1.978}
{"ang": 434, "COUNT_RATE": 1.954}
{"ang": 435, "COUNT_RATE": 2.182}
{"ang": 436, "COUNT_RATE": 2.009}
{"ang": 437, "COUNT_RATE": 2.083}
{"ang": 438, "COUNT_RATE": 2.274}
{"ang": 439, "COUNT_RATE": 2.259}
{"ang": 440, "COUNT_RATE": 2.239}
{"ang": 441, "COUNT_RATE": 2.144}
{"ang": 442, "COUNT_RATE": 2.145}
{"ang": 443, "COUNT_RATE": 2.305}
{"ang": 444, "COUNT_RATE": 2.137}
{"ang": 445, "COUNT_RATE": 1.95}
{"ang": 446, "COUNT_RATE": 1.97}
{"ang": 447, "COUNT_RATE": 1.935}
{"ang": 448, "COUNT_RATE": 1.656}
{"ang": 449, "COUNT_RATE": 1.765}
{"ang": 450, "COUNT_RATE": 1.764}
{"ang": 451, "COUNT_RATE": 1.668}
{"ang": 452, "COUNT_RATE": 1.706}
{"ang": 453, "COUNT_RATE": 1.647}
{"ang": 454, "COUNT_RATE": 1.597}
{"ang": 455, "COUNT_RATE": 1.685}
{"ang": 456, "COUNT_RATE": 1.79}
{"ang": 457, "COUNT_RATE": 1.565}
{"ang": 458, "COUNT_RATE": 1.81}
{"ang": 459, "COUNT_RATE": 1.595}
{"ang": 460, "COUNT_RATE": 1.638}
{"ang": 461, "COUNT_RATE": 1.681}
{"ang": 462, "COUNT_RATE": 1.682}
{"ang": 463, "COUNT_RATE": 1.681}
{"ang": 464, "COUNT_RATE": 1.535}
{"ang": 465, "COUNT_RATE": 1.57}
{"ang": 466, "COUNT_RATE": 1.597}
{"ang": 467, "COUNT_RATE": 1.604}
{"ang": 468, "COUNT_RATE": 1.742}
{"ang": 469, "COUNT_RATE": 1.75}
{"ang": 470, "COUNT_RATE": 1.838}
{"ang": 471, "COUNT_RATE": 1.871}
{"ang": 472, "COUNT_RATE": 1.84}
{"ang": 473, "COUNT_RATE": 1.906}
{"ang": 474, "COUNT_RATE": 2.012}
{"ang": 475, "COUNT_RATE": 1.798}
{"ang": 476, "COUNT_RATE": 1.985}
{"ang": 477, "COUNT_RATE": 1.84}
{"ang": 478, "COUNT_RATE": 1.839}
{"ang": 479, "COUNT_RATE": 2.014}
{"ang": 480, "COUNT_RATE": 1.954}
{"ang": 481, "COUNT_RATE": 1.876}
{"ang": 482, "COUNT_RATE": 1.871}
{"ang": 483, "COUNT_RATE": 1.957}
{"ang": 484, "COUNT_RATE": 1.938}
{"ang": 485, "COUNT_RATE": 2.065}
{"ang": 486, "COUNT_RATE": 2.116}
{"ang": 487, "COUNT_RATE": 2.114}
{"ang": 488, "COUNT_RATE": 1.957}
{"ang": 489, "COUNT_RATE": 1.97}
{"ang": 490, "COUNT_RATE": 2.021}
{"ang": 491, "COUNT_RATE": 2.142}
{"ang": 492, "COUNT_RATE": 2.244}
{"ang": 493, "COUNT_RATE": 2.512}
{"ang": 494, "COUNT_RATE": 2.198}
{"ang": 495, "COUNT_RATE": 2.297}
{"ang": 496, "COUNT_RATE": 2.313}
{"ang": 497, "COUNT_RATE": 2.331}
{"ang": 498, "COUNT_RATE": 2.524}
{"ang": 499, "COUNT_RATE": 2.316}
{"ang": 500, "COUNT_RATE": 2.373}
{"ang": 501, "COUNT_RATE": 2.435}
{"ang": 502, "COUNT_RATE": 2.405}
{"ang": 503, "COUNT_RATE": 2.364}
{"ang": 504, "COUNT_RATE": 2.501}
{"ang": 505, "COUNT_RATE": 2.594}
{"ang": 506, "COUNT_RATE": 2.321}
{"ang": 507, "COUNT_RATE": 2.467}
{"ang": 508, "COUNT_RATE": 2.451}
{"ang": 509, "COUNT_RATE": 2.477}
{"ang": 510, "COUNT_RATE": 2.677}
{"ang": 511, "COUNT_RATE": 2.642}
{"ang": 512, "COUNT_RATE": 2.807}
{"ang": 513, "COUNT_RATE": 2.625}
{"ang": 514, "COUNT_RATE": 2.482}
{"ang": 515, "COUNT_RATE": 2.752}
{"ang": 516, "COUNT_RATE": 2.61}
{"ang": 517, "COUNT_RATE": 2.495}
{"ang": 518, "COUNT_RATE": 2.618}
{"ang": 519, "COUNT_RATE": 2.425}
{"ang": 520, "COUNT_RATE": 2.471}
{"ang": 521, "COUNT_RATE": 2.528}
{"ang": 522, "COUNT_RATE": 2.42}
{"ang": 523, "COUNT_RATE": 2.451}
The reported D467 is 6.4 deg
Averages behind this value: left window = 2.03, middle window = 1.78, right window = 2.21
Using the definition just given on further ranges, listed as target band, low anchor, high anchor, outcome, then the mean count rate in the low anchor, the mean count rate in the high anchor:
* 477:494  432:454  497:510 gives 1.99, 1.98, 2.44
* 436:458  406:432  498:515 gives 0.06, 1.66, 2.5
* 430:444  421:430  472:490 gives -2.57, 1.73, 1.95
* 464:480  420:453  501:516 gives 2.96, 1.9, 2.54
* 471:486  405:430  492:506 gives 1.88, 1.64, 2.39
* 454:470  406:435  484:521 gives 2.98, 1.7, 2.39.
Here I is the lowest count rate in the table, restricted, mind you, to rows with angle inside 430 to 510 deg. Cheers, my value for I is 1.535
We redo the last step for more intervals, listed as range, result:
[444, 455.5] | 1.597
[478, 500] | 1.839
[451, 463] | 1.565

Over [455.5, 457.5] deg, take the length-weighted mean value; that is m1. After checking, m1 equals 1.68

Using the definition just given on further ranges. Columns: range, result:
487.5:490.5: 1.98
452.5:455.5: 1.64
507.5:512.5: 2.61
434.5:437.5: 2.09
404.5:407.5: 1.71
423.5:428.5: 1.72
